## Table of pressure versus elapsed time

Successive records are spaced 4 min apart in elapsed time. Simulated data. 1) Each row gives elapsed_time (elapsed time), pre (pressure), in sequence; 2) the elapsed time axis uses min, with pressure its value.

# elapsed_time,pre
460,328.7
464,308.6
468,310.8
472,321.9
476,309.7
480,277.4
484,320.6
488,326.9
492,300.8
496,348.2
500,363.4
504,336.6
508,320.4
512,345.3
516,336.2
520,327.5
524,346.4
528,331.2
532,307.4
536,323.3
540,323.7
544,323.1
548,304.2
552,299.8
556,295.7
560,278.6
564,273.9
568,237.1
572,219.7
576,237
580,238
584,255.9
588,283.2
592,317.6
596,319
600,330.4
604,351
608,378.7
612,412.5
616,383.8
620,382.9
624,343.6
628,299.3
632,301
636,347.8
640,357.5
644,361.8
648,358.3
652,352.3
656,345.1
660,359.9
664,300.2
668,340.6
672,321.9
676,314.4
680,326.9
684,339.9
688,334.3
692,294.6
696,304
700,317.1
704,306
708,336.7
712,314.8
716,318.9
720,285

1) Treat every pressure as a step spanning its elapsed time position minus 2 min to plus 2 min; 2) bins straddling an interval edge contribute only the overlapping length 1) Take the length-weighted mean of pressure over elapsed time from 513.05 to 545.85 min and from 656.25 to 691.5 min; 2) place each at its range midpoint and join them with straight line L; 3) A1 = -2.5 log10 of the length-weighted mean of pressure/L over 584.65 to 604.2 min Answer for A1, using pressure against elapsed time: 0.05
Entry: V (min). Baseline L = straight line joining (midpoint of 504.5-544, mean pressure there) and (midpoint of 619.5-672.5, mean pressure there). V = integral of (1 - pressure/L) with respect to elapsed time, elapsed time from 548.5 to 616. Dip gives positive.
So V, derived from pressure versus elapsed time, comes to 7.31 min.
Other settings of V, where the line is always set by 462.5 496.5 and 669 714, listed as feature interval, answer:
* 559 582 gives 5.1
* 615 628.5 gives -1.6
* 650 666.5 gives -1.1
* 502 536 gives -1.9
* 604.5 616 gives -2.6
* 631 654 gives -2.2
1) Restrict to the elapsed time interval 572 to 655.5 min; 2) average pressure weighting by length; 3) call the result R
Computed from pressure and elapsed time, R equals 328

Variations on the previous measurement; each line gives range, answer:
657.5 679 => 328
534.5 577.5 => 283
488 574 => 312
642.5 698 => 332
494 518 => 342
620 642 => 335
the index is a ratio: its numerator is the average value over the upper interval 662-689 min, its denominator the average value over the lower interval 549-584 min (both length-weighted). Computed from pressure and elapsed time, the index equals 1.2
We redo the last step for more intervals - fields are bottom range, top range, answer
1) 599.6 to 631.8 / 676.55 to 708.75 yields 0.89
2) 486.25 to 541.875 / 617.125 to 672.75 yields 1.03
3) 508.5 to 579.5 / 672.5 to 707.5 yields 1.06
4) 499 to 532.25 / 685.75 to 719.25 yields 0.94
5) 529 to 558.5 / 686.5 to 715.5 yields 1.01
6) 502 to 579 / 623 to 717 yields 1.09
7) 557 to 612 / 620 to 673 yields 1.17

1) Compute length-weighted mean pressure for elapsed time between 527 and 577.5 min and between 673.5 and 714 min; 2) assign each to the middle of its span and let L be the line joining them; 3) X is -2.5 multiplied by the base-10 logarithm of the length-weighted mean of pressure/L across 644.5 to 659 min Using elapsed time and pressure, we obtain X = -0.14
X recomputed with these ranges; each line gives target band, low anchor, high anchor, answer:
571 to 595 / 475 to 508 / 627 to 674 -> 0.25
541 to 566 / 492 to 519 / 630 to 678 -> 0.14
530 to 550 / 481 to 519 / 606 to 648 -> 0.08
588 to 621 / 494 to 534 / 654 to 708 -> -0.08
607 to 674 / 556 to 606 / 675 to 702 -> -0.16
